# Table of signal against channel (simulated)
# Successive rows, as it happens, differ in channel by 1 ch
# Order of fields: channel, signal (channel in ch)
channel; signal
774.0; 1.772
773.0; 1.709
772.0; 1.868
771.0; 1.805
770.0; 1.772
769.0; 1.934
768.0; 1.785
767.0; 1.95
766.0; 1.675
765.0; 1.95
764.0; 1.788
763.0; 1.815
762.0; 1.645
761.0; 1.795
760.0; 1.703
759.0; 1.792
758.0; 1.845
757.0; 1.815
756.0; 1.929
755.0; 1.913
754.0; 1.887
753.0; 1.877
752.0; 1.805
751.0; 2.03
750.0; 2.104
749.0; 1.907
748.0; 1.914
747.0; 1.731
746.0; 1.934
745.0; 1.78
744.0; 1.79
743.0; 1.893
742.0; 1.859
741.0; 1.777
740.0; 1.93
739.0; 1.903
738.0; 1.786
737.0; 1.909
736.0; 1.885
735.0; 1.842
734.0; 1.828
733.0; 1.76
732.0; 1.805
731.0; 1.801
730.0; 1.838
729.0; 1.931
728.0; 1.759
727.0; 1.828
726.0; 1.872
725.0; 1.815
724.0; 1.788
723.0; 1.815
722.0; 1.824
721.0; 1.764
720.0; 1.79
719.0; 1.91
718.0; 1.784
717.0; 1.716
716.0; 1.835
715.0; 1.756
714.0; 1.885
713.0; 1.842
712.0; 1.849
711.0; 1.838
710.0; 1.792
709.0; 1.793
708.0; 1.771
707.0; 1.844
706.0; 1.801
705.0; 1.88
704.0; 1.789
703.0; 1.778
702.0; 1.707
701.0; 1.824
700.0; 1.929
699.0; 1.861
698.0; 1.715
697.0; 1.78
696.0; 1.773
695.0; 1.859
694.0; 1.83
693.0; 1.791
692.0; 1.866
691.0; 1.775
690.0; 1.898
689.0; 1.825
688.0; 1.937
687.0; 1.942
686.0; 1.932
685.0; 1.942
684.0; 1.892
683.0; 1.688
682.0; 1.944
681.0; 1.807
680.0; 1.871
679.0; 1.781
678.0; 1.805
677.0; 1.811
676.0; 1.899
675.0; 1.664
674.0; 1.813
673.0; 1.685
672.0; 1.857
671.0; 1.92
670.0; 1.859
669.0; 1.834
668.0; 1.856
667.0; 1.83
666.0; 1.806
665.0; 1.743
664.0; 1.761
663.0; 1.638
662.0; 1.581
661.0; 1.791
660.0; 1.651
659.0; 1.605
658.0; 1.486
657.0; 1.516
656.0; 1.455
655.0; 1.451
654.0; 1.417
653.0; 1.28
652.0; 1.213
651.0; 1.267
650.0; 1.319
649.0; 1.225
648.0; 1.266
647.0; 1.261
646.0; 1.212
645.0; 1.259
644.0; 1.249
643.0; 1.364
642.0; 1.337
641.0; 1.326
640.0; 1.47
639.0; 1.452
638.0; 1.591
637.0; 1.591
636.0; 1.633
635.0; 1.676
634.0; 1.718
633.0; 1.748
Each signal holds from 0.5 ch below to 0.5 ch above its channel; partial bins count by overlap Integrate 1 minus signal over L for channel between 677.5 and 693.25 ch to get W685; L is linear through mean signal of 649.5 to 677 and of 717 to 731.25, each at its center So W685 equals -1.4 ch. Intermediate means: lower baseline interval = 1.64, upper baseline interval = 1.82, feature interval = 1.86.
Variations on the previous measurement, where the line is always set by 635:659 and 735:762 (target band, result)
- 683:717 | -4.1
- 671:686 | -2.9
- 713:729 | -0.8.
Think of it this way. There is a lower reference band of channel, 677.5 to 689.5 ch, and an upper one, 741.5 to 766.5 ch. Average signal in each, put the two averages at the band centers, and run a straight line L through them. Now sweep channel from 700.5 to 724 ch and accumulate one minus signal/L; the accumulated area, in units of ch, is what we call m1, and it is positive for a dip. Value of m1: 0.6 ch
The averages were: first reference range 1.86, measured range 1.81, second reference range 1.85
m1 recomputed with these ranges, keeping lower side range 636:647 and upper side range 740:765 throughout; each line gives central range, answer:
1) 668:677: -1.8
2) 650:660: 0.2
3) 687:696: -1.4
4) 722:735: -0.5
